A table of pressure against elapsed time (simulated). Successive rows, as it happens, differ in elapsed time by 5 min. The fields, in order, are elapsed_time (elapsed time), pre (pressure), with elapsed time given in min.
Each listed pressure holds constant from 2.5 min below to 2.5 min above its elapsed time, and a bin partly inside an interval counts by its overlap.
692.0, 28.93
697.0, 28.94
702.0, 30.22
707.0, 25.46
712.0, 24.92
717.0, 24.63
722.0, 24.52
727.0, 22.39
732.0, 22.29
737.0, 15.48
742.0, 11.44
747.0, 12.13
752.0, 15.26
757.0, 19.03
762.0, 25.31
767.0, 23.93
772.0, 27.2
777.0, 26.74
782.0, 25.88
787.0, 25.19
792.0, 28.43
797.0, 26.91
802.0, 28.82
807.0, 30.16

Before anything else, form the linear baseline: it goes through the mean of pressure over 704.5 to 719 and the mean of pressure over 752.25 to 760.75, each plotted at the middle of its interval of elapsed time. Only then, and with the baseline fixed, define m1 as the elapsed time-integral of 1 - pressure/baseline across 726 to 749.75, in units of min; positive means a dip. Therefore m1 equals 5.8 min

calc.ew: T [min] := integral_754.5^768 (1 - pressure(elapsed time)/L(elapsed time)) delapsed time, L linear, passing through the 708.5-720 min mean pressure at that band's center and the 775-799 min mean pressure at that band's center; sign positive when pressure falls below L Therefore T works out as 1.75 min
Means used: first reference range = 24.8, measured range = 22.6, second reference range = 26.6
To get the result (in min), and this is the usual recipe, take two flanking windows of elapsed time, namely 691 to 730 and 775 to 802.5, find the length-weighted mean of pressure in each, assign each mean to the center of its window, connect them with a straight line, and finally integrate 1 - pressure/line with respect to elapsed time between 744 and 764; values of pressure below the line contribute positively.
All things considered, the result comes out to 6.7 min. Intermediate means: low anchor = 26.1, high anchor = 26.9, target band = 17.6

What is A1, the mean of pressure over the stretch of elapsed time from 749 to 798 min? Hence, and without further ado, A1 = 24.2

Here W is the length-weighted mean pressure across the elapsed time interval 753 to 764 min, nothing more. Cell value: 21.1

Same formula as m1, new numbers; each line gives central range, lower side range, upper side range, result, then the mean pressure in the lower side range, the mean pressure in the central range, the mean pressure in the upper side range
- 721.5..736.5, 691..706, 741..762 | -0.2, 29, 21.9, 16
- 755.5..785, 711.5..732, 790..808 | 2.1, 23.8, 24.9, 28.5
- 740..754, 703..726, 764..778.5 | 6.9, 25.1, 12.9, 25.9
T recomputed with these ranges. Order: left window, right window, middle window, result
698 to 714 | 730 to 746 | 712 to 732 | -2.3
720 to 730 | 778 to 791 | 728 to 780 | 9.9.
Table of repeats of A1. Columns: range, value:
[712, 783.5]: 21.2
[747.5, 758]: 15.9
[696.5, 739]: 24.2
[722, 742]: 19.5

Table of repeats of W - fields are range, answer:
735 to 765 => 16.6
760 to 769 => 24.6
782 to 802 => 27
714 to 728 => 24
